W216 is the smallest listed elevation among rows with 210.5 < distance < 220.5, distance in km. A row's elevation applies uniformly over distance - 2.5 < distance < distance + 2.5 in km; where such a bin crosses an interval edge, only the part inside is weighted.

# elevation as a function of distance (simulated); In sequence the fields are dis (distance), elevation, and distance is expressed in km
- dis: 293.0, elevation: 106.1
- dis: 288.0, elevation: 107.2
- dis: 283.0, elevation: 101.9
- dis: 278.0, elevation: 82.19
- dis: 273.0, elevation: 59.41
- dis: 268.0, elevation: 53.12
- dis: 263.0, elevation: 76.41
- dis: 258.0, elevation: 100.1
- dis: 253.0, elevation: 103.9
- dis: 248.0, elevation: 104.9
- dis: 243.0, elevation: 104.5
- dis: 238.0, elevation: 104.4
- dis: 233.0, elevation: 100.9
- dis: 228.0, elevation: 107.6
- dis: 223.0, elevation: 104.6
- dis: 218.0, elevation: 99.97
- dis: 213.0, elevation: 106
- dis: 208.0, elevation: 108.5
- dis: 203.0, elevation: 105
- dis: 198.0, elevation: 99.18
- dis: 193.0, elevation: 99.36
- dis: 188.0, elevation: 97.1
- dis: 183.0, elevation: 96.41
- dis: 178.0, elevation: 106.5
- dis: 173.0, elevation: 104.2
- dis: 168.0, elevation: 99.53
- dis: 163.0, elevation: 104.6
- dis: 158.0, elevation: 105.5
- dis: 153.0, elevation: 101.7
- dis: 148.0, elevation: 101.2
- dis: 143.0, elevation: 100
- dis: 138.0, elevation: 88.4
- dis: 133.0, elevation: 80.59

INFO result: 99.97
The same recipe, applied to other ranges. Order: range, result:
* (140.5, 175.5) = 99.53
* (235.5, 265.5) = 76.41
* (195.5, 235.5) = 99.18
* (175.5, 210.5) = 96.41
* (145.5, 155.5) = 101.2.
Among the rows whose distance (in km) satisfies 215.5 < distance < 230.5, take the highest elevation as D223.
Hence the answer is 107.6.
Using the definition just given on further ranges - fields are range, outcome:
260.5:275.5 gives 76.41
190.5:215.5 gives 108.5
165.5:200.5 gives 106.5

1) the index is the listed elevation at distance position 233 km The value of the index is 100.9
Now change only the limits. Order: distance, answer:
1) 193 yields 99.36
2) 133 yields 80.59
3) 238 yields 104.4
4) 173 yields 104.2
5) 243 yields 104.5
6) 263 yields 76.41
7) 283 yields 101.9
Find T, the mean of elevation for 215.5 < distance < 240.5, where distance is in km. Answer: 103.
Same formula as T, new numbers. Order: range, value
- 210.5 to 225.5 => 104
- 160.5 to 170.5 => 102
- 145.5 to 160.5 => 103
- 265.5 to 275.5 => 56.3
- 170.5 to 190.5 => 101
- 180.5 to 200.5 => 98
